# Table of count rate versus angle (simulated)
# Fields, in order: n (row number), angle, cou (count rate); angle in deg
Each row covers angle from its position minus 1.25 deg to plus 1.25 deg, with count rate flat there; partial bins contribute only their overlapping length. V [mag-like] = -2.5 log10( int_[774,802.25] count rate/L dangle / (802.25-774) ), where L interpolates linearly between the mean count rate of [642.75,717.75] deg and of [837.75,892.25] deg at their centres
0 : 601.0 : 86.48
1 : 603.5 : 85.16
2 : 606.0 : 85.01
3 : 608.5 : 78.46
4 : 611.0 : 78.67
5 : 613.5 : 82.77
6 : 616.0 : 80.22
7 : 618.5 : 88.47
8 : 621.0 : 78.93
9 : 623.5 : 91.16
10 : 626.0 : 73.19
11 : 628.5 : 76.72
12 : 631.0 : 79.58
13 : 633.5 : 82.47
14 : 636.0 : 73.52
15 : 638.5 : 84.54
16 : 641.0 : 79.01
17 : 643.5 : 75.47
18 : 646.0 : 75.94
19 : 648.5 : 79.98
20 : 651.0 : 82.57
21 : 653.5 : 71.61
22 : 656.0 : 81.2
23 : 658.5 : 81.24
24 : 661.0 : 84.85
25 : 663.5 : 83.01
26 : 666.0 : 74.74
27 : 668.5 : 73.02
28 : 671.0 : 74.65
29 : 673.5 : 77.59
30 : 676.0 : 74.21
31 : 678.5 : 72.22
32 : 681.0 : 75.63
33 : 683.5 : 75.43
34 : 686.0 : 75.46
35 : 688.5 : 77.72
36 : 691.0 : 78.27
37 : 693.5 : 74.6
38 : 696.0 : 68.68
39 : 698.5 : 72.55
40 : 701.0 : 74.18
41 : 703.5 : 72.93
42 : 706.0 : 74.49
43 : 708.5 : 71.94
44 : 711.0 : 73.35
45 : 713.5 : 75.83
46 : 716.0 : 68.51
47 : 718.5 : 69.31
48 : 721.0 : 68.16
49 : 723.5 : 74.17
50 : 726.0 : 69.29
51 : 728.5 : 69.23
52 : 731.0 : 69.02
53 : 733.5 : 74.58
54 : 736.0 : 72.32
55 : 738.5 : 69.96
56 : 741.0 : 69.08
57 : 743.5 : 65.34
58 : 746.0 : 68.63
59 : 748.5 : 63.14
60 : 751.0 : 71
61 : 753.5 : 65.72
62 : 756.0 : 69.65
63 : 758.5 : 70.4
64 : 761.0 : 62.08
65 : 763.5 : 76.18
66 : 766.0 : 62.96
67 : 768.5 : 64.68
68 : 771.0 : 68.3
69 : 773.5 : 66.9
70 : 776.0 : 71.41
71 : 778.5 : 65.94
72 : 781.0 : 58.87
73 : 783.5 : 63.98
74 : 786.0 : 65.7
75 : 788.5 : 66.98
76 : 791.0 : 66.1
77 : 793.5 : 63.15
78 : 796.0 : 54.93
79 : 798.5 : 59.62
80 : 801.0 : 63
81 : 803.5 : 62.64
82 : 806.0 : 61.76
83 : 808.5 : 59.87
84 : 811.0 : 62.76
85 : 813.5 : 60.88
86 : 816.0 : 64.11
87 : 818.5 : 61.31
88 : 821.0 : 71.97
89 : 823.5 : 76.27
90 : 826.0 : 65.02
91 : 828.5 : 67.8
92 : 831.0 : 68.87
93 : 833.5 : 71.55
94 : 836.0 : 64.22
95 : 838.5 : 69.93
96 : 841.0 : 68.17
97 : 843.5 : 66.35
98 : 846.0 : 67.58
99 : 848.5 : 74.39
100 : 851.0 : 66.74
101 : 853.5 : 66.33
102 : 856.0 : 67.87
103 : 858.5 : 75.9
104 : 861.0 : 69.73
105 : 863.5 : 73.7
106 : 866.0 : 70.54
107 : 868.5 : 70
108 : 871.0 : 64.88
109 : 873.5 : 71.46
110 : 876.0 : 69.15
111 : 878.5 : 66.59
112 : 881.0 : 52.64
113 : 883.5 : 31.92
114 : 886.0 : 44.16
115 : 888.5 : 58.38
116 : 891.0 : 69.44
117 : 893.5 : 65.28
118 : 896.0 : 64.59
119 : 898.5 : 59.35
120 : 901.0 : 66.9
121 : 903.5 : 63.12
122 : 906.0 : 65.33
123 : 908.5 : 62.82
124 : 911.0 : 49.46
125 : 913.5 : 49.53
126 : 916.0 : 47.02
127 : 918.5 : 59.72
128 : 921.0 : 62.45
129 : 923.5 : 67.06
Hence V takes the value 0.10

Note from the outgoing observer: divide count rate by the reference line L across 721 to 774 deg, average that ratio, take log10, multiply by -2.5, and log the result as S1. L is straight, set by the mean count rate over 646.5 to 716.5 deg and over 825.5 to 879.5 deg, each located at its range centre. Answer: 0.07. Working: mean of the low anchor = 75.8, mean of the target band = 68.7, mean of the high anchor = 69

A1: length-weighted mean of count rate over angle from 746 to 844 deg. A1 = 65.8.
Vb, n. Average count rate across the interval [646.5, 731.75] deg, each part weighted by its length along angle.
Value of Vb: 74.7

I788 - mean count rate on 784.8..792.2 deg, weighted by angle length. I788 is 66.3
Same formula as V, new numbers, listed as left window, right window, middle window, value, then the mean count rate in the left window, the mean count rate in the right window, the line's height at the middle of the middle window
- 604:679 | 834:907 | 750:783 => 0.07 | 79.3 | 65.1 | 71.5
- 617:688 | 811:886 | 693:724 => 0.04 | 78.4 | 66.3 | 75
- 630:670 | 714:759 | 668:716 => 0.00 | 78.9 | 69.4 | 74.3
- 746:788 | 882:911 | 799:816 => 0.04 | 66.7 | 58.7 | 64.2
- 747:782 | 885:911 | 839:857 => -0.08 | 67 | 61.5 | 63.6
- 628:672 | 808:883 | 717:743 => 0.05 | 78.6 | 67.3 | 74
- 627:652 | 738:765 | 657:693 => -0.02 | 78.9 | 68.2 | 75.5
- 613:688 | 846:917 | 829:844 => -0.04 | 78.6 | 62.9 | 66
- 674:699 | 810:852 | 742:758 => 0.06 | 74.6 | 67.6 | 71.5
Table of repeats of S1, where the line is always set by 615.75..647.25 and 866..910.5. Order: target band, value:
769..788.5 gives 0.06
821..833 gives -0.06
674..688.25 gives 0.02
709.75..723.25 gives 0.04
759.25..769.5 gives 0.06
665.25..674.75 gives 0.03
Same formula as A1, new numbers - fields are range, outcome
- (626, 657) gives 78.3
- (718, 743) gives 70.4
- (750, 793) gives 66.8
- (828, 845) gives 68.1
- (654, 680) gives 77.5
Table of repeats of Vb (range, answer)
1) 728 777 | 68.5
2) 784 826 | 63.9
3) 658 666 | 81.9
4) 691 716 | 73.2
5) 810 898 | 65.7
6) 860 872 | 69.9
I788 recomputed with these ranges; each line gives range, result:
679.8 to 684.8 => 75.5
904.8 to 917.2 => 54.8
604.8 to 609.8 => 81.7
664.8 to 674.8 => 75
